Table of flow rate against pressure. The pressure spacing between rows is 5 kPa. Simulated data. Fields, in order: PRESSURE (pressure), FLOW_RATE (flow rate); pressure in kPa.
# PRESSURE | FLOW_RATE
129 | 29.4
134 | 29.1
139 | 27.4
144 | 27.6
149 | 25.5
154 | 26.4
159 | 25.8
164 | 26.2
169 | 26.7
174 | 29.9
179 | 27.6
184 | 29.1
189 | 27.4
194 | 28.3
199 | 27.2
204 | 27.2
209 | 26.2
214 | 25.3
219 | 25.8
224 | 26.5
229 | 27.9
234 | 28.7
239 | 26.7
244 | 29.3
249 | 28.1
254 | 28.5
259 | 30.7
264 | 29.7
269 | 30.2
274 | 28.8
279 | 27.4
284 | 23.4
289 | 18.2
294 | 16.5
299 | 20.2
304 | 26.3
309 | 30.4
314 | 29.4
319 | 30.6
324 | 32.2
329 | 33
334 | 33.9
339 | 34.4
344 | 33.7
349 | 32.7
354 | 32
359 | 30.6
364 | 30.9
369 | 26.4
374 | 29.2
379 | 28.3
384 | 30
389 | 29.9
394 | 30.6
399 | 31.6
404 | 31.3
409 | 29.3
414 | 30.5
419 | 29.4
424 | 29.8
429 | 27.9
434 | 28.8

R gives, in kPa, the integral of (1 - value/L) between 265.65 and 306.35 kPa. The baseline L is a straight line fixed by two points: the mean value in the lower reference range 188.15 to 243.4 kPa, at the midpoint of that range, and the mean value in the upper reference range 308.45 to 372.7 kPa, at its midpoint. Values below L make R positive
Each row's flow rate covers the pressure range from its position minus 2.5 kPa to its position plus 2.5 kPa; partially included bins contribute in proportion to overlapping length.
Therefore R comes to 7.6 kPa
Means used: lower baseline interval 27.1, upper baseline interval 31.5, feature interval 24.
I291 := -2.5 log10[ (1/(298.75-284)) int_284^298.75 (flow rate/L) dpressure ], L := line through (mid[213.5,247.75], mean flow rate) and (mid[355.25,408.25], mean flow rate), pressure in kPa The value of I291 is 0.446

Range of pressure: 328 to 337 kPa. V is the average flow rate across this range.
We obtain 33.6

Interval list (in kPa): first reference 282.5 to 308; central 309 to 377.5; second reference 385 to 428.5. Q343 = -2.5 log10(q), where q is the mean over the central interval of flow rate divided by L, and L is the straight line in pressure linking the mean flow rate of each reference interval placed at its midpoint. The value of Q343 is -0.25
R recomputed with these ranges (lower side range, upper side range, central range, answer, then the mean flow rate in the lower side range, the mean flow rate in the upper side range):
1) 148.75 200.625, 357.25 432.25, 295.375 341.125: -1.2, 27.4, 29.7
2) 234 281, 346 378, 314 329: -0.8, 28.8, 30.3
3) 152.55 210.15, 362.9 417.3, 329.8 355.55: -3.6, 27.4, 29.8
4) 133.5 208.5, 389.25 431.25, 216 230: 0.7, 27.3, 30.1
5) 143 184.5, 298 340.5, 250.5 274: -0.4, 27.1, 30.3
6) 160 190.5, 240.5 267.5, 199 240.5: 2.5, 27.7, 29.2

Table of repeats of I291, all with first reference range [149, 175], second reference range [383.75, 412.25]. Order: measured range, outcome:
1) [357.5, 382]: 0.04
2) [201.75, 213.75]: 0.04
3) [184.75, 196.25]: -0.03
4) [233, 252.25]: -0.01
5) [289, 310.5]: 0.28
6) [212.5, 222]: 0.08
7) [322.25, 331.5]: -0.12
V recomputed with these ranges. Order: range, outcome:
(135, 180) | 27.1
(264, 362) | 28.7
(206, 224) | 25.9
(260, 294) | 25.8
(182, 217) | 27.2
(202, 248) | 27.1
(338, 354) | 33.3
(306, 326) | 30.5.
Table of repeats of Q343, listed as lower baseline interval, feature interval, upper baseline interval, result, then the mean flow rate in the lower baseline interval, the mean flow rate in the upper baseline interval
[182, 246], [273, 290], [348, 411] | 0.158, 27.3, 30.2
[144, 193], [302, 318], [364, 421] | -0.005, 27.2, 29.7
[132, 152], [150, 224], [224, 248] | 0.024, 27.3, 28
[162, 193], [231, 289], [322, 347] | 0.107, 27.9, 33.5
